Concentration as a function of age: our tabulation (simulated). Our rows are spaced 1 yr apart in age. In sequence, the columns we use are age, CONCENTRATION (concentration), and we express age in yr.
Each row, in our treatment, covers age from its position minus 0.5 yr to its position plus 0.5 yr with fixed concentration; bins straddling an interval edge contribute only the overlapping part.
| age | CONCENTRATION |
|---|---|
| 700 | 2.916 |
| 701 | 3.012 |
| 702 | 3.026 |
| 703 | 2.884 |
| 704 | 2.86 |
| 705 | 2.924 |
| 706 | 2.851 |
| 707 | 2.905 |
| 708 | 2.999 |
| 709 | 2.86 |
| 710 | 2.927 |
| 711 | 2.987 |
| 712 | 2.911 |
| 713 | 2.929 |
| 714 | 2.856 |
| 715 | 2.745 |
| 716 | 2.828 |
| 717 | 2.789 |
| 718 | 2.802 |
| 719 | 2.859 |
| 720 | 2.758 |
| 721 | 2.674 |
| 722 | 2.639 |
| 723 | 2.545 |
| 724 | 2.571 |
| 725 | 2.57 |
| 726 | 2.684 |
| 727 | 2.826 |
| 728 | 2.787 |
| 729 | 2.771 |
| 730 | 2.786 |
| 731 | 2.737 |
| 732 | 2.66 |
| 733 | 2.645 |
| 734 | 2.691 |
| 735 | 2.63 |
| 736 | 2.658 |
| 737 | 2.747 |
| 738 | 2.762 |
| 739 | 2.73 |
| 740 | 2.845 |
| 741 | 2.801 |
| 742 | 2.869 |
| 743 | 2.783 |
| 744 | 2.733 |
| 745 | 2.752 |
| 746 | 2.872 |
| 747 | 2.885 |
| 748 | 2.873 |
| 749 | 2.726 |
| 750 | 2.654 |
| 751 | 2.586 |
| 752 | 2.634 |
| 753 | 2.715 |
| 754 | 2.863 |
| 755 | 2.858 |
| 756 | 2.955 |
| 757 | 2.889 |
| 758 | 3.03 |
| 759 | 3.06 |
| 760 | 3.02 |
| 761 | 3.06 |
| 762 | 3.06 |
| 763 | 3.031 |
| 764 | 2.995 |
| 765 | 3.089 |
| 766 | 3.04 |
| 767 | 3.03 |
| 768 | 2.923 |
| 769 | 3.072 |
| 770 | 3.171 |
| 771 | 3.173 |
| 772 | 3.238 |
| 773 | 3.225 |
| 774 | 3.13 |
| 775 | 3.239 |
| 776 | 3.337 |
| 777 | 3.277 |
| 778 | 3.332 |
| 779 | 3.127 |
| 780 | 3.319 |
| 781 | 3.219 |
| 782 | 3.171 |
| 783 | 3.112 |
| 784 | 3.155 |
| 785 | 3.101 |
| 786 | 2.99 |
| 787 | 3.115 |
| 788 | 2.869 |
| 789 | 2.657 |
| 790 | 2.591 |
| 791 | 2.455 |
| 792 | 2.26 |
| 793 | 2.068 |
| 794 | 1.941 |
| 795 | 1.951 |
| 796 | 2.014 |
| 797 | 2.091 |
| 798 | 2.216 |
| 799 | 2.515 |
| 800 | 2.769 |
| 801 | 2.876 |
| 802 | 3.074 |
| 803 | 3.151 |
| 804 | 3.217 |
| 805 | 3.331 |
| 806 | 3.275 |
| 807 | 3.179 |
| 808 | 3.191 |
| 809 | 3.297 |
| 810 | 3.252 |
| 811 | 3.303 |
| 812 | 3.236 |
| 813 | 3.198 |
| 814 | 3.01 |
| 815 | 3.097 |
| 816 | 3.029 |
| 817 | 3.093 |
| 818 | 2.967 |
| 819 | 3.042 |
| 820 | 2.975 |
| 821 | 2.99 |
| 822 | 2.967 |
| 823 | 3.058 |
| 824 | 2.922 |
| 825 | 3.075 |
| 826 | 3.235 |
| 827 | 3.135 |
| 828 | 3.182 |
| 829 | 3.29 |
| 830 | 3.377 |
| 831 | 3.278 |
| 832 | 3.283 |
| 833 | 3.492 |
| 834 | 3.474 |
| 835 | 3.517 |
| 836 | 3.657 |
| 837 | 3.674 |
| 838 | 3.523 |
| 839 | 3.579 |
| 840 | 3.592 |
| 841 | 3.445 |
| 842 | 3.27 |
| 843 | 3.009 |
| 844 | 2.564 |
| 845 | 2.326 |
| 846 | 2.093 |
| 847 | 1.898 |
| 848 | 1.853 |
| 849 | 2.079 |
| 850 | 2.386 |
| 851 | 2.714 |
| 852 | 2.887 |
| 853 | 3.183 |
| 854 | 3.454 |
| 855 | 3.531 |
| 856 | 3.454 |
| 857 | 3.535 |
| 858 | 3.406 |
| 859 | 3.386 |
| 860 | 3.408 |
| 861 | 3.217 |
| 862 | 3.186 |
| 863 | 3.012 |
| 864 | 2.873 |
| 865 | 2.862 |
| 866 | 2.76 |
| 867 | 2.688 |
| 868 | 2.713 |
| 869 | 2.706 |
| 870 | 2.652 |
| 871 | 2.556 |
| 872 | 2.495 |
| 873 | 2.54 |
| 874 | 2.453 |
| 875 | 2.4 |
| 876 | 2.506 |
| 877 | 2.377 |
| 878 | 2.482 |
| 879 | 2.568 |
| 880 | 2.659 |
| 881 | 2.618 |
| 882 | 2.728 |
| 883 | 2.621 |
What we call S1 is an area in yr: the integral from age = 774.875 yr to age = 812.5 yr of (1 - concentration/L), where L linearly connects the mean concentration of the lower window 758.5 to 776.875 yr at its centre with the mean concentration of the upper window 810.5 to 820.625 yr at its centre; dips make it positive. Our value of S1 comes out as 2.5 yr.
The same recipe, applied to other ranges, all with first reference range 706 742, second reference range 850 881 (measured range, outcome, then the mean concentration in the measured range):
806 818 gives -1.4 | 3.17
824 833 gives -1.2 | 3.23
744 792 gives -3.1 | 2.98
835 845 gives -1.6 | 3.32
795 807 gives 0.3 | 2.76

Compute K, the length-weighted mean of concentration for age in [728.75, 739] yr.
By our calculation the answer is 2.71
